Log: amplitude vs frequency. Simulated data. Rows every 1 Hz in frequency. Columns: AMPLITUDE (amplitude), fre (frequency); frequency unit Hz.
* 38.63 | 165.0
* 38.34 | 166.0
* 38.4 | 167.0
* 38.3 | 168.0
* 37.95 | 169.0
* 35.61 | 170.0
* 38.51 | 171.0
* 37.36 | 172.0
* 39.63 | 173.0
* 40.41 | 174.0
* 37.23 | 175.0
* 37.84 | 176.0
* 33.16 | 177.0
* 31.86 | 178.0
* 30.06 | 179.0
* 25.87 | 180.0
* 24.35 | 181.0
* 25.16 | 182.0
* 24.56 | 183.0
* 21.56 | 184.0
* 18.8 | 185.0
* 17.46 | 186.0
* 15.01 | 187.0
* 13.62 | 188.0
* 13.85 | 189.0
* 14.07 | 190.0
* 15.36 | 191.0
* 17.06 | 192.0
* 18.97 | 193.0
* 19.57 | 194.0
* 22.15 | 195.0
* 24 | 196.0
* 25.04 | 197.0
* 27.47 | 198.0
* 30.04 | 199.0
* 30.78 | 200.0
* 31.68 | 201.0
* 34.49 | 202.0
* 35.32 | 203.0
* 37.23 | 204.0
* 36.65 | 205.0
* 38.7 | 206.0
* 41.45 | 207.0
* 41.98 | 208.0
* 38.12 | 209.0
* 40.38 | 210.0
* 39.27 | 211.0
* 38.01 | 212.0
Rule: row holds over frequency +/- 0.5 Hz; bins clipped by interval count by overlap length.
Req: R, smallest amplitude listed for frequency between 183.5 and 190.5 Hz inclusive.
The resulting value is 13.62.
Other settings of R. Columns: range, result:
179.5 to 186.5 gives 17.46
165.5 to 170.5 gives 35.61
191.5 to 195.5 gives 17.06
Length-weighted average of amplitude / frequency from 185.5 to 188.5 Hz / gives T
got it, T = 15.4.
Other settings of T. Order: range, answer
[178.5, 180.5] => 28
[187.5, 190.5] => 13.8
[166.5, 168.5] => 38.3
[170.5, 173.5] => 38.5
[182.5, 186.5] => 20.6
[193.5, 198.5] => 23.6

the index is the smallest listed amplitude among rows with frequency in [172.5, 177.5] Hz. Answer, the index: 33.16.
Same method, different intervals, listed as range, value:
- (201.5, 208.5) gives 34.49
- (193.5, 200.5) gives 19.57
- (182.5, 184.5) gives 21.56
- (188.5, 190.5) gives 13.85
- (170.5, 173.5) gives 37.36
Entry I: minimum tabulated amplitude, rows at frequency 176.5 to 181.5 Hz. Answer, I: 24.35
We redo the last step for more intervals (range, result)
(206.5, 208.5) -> 41.45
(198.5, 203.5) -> 30.04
